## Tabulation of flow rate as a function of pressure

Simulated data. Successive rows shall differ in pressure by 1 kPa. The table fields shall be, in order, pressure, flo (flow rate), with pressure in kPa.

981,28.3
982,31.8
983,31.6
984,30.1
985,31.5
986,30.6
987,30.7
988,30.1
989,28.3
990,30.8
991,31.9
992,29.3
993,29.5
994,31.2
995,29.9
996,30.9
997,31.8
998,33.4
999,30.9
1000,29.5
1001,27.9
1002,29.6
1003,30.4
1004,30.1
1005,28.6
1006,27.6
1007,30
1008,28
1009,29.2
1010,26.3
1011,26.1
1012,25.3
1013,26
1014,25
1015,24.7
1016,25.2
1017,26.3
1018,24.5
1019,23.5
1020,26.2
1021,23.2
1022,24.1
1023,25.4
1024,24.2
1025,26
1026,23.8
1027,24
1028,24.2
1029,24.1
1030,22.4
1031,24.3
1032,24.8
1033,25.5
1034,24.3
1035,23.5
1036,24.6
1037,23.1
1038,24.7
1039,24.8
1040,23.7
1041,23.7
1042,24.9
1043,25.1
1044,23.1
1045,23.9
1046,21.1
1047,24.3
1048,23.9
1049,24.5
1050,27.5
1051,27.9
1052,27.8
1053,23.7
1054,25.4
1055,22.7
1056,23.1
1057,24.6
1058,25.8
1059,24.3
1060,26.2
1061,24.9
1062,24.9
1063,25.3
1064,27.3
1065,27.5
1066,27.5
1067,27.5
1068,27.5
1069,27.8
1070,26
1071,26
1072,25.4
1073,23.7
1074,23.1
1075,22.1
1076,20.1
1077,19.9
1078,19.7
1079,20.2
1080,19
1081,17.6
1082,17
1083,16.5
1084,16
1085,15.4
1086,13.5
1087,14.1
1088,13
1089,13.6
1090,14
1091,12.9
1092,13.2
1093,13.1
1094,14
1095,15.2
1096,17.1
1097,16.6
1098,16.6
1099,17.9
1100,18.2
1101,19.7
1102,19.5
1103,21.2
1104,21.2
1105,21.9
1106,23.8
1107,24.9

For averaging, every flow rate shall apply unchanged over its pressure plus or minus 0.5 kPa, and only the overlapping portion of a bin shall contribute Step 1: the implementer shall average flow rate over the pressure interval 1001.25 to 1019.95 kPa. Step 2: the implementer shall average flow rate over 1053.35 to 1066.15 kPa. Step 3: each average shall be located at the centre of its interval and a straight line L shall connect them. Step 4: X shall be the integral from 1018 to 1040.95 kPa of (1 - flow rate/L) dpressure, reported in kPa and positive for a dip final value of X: 1.8 kPa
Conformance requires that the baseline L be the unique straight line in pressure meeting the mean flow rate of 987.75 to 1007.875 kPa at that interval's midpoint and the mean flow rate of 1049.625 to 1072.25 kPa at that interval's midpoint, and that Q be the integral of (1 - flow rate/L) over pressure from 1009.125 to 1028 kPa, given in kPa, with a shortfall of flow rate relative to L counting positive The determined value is 2.4 kPa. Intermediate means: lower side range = 30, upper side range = 25.9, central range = 25.1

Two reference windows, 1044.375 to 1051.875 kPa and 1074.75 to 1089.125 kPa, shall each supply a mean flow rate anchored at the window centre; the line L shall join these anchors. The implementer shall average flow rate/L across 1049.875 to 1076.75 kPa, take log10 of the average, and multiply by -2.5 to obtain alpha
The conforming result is -0.187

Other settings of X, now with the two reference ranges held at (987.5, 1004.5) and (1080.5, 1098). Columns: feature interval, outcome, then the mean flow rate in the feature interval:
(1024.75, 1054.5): -1.9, 24.5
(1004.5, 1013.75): 0.3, 27.4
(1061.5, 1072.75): -4.8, 26.5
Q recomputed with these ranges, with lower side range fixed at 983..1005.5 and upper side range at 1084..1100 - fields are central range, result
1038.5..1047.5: -0.5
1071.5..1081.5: -2.2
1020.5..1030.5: 0.5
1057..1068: -3.7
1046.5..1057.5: -2.0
